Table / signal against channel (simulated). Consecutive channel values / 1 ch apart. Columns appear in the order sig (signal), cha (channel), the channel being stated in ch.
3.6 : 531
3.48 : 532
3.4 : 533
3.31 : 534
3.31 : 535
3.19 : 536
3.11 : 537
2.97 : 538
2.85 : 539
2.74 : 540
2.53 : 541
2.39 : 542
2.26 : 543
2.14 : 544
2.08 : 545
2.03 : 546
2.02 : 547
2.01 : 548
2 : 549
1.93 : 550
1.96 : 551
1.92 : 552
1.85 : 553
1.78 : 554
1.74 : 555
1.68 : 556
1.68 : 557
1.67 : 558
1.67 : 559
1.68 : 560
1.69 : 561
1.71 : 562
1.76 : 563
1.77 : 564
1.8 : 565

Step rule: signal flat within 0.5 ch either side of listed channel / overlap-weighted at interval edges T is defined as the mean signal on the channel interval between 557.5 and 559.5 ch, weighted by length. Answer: 1.67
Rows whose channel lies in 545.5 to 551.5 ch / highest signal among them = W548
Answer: 2.03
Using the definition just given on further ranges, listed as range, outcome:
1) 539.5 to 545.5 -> 2.74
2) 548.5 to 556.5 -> 2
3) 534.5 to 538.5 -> 3.31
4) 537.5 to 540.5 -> 2.97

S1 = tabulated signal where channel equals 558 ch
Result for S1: 1.67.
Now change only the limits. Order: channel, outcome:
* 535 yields 3.31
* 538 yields 2.97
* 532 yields 3.48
